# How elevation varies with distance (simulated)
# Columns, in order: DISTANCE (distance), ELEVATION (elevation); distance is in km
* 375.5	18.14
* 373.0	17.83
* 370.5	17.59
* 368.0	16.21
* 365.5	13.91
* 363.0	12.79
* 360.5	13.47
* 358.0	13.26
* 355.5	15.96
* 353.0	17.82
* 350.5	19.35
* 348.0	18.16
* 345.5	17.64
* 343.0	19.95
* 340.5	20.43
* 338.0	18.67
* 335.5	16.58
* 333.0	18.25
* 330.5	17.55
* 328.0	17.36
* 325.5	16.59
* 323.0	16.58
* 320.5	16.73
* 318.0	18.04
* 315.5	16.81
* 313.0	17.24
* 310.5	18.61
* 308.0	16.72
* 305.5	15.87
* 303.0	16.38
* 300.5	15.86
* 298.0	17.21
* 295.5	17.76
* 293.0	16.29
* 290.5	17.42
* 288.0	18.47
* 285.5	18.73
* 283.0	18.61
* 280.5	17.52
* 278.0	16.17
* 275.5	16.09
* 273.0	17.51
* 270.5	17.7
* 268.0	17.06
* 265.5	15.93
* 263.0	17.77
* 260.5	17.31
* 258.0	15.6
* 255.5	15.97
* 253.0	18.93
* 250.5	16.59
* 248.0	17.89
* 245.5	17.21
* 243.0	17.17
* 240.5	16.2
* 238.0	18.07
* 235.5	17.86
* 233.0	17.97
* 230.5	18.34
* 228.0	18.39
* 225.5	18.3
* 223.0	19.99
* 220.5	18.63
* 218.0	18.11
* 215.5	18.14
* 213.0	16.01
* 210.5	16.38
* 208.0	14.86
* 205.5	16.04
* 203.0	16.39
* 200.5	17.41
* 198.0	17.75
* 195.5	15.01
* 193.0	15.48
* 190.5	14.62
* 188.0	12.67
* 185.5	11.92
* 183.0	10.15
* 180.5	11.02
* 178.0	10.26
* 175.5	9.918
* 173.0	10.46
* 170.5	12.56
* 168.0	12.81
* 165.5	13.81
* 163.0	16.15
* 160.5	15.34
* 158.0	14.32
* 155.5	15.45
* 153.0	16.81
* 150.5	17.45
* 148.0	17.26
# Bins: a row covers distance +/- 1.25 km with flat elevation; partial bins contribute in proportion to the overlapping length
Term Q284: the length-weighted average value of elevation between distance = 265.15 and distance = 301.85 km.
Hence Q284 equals 17.3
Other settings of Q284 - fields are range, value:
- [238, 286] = 17.2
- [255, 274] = 16.9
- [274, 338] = 17.2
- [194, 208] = 16.4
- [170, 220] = 14.3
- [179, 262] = 16.4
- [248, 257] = 17.2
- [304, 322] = 17.1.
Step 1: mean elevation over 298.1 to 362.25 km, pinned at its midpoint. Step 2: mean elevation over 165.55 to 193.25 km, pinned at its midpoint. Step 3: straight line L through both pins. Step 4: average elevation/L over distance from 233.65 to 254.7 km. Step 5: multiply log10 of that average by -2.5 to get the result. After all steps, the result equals -0.23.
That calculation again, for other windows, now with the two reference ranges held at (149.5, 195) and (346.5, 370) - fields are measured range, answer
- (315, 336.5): -0.12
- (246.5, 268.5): -0.18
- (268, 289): -0.19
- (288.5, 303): -0.14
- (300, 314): -0.12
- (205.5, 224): -0.24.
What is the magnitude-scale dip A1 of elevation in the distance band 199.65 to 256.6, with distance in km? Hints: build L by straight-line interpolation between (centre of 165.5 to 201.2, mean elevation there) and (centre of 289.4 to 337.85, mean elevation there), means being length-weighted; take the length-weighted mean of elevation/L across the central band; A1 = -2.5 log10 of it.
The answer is -0.210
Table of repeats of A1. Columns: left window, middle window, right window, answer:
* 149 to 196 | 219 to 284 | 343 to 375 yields -0.190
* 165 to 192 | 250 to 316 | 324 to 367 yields -0.145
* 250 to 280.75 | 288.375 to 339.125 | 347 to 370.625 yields -0.054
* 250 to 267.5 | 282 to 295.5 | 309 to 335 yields -0.048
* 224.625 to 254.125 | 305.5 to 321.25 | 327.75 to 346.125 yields 0.059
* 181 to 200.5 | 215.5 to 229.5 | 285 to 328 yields -0.243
